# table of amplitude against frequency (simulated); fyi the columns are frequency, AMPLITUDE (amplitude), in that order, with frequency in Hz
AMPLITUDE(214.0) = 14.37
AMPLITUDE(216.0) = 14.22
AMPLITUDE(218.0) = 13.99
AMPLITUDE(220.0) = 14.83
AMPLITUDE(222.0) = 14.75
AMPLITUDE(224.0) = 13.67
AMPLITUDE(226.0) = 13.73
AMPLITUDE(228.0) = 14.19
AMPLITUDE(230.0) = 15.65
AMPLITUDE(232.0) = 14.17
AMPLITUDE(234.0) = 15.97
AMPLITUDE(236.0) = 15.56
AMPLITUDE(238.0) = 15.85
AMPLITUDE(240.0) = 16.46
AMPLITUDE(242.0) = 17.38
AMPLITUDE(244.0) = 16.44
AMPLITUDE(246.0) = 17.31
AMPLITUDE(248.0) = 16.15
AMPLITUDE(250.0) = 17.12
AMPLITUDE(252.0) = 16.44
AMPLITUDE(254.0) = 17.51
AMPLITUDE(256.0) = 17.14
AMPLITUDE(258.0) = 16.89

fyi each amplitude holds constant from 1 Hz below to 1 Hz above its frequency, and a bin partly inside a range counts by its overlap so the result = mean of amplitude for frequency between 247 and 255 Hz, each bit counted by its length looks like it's 16.8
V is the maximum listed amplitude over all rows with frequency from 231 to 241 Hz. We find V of 16.46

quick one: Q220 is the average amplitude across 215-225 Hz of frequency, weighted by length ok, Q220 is 14.3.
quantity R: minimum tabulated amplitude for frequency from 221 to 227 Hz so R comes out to 13.67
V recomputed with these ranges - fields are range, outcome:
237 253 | 17.38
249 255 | 17.51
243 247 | 17.31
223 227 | 13.73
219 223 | 14.83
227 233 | 15.65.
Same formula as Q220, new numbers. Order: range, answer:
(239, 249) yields 16.7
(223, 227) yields 13.7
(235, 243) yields 16.3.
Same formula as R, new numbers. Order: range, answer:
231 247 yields 14.17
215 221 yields 13.99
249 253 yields 16.44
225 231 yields 13.73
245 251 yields 16.15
